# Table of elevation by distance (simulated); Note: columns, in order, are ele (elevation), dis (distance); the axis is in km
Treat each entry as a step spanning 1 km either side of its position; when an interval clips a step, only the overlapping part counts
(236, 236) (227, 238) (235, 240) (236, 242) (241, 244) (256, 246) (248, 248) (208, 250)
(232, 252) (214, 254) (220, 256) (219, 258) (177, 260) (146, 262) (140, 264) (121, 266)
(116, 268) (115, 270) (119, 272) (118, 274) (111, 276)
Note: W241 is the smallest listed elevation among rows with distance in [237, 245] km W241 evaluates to 227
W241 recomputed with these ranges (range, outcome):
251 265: 140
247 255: 208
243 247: 241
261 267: 121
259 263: 146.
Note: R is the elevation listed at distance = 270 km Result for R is 115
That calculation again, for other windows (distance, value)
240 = 235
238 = 227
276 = 111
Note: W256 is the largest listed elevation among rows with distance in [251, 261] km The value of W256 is 232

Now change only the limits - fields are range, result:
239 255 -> 256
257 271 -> 219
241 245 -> 241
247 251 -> 248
